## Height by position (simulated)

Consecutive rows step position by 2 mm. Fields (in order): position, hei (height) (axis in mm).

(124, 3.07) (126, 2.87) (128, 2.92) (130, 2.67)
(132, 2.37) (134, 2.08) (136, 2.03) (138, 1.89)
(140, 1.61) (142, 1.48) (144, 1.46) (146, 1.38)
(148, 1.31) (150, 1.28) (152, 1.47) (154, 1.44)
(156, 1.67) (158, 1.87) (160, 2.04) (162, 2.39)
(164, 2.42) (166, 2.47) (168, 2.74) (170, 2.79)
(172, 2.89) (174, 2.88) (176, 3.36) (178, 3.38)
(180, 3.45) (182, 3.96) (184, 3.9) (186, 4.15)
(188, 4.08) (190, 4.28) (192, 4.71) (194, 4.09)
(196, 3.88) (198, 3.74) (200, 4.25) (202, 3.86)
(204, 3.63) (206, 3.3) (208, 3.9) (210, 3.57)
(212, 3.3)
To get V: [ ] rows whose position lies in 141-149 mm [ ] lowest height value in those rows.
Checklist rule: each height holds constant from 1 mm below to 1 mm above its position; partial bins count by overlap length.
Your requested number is 1.31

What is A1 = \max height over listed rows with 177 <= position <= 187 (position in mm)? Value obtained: 4.15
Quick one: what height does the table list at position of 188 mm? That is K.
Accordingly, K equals 4.08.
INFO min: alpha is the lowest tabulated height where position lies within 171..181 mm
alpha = 2.88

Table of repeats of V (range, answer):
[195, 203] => 3.74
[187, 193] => 4.08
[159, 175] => 2.04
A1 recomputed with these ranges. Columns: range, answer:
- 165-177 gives 3.36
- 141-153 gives 1.48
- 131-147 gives 2.37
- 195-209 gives 4.25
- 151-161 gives 2.04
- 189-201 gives 4.71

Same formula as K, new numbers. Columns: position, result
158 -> 1.87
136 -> 2.03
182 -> 3.96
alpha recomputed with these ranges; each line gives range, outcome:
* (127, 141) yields 1.61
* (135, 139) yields 1.89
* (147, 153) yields 1.28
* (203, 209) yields 3.3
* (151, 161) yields 1.44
